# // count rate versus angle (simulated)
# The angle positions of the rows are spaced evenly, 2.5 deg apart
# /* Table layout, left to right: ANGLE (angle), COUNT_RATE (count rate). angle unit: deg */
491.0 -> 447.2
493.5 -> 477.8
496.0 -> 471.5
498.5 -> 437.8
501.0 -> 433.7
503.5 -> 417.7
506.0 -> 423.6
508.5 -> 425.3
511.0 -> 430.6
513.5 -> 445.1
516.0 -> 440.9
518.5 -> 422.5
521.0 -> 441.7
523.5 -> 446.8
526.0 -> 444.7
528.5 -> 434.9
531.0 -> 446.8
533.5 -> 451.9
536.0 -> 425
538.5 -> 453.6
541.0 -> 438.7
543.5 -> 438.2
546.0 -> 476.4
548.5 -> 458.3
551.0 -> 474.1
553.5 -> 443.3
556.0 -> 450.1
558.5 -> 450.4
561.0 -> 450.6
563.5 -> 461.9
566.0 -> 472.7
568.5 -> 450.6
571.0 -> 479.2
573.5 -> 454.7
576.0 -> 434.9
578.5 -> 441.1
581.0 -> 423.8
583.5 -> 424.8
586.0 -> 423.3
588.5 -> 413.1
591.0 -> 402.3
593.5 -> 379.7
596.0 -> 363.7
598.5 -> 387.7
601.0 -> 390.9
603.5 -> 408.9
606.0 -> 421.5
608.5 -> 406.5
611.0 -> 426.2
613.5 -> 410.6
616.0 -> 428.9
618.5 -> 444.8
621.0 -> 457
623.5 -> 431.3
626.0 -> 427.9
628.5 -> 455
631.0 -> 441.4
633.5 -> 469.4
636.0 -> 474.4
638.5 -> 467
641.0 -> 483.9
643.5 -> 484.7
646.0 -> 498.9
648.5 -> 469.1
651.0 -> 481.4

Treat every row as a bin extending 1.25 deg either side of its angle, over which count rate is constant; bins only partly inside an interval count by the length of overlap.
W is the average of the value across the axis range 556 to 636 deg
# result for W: 431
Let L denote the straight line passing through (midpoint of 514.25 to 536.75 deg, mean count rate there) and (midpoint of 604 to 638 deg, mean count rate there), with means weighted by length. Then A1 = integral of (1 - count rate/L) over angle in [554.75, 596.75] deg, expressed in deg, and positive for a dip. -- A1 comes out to 0.4 deg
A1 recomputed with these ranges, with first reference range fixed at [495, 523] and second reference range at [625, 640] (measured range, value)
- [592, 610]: 2.3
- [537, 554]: -0.5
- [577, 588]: 0.5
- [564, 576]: -0.4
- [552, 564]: -0.2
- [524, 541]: -0.1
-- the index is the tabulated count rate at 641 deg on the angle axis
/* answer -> 483.9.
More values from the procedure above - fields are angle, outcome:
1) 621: 457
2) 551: 474.1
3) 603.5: 408.9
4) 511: 430.6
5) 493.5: 477.8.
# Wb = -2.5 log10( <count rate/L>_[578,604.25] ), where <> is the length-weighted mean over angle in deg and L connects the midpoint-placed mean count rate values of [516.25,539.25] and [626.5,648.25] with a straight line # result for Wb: 0.13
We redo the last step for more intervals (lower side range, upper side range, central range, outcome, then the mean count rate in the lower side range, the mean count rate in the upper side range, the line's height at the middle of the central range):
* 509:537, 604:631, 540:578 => -0.05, 439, 431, 436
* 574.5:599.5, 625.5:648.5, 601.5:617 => 0.05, 410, 468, 436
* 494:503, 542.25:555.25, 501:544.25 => 0.04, 448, 458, 453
